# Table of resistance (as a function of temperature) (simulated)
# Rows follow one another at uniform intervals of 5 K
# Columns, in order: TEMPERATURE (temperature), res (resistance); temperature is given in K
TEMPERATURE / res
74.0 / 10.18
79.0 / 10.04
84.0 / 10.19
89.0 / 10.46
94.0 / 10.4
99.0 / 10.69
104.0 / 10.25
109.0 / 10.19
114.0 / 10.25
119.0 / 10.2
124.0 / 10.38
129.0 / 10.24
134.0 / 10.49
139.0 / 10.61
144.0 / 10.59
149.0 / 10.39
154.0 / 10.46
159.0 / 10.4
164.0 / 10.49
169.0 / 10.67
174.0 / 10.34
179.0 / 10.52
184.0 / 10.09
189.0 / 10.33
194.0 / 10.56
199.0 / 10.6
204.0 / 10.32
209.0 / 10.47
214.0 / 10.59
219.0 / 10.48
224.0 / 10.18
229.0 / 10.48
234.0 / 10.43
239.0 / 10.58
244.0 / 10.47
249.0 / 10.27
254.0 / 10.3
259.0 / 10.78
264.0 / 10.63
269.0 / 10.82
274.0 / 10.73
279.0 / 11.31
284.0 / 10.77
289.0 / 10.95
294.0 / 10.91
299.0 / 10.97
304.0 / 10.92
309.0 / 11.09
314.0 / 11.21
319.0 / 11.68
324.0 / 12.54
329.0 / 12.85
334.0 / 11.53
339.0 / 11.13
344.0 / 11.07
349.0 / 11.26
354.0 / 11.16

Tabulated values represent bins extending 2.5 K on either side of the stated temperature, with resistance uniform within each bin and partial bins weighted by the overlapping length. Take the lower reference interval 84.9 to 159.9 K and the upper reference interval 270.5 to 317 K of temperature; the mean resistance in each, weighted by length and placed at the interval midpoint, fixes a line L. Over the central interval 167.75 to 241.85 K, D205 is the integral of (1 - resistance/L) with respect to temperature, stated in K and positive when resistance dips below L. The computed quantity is 1.7 K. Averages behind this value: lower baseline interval 10.4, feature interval 10.4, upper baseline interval 11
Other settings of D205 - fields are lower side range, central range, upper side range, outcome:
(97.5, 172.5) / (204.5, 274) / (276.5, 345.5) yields 3.0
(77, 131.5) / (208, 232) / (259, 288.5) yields 0.5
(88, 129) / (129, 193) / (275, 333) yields 1.0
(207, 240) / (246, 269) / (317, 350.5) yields 0.7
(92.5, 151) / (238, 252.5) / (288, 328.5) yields 0.8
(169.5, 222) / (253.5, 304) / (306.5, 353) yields 1.4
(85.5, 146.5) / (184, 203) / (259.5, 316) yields 0.4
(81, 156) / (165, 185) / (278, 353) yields 0.4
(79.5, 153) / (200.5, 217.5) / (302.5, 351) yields 0.7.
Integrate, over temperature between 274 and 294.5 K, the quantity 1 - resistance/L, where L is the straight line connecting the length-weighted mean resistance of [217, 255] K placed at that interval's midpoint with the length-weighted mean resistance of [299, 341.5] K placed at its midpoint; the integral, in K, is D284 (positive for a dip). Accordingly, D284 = 0.21 K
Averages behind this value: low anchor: 10.4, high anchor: 11.6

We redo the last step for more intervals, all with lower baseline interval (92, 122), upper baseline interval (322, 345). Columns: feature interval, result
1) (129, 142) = 0.0 K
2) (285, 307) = 1.3 K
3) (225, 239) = 0.9 K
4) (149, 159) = 0.2 K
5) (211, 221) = 0.5 K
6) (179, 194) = 0.8 K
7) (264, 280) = 0.8 K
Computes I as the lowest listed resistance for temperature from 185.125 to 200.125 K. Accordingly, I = 10.33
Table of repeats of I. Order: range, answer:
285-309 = 10.91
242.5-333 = 10.27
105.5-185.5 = 10.09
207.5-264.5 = 10.18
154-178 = 10.34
